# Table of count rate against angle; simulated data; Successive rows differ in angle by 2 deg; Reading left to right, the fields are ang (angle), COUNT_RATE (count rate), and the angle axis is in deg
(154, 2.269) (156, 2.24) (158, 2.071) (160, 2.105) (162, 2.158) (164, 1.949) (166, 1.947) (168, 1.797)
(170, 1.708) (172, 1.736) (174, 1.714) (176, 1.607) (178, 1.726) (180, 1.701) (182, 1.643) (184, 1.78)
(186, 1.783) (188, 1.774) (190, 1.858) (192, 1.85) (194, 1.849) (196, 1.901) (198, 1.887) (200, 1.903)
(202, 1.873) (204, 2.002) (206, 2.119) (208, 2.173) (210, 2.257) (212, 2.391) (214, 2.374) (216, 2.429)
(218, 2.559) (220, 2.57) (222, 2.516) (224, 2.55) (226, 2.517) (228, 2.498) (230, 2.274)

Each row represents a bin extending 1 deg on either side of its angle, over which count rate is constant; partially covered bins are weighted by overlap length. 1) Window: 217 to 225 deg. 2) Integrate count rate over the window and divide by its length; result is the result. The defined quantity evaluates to 2.55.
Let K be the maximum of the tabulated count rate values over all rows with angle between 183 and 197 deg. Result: 1.901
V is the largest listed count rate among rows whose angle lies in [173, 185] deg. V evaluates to 1.78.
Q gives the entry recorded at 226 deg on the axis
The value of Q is 2.517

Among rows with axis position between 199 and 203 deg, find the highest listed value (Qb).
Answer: 1.903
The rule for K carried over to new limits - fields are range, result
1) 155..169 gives 2.24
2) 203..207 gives 2.119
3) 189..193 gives 1.858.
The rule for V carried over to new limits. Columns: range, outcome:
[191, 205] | 2.002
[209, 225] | 2.57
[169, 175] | 1.736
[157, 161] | 2.105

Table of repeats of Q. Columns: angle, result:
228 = 2.498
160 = 2.105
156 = 2.24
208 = 2.173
